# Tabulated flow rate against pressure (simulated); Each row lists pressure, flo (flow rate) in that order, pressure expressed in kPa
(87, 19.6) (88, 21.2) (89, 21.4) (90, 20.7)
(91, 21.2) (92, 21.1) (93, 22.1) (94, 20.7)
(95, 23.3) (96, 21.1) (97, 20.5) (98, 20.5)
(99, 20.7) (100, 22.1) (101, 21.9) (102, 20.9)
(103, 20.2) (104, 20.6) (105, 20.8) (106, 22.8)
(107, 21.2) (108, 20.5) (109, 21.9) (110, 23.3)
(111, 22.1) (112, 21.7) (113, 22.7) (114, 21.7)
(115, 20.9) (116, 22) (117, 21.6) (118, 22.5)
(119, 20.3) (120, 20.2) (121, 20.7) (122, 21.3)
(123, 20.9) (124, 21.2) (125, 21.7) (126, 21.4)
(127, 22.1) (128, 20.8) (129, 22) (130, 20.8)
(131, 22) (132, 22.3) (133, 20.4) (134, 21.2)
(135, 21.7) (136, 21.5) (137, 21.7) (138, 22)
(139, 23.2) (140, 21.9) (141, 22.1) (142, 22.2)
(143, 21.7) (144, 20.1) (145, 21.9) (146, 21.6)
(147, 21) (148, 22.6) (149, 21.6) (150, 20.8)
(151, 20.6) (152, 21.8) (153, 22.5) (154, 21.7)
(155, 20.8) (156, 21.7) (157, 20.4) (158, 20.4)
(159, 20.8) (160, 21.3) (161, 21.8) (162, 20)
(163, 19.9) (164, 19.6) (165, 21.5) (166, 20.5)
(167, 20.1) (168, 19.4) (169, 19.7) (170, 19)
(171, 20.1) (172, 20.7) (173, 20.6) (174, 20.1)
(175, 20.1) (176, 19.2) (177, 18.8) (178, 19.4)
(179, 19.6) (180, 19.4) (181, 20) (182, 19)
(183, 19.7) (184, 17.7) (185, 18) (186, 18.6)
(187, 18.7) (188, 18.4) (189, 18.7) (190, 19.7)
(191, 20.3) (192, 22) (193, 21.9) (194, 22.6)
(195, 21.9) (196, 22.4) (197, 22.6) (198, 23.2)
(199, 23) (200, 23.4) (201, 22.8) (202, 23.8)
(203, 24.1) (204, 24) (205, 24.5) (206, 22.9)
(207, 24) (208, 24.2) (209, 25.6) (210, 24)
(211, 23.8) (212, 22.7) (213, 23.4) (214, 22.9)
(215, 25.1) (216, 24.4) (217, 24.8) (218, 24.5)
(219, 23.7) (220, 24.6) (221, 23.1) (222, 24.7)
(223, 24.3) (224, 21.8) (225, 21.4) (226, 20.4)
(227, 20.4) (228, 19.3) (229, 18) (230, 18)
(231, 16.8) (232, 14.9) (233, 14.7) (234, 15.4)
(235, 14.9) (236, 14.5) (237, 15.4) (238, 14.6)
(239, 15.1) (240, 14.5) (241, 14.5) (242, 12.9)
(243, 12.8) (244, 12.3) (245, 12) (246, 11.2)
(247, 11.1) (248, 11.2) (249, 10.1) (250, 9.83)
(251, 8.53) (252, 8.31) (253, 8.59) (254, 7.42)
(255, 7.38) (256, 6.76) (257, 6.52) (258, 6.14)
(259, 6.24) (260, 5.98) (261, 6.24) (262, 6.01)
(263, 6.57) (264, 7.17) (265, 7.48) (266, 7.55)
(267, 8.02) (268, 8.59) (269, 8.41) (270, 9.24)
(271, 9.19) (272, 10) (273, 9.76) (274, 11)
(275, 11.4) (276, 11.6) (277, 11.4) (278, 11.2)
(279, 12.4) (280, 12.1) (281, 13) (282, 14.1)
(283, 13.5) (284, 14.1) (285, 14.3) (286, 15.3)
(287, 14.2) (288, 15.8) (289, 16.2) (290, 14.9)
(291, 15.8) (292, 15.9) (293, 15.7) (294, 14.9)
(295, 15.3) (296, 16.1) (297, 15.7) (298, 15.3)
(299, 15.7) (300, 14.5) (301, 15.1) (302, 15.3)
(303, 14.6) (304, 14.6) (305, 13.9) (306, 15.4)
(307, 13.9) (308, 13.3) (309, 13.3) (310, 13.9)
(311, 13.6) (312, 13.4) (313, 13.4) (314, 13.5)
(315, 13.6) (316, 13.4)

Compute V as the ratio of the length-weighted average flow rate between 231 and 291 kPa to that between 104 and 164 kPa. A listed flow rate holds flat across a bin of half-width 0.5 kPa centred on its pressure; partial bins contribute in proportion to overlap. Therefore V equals 0.5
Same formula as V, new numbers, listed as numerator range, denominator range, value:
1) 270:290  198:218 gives 0.53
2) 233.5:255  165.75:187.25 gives 0.62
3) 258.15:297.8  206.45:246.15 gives 0.59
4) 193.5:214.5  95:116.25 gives 1.09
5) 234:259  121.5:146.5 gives 0.51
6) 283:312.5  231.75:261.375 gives 1.35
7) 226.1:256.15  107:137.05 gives 0.61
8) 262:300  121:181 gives 0.59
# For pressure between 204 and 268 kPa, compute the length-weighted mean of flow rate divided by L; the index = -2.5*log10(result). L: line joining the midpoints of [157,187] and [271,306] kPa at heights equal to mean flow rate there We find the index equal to 0.08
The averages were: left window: 19.8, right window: 13.9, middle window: 15.7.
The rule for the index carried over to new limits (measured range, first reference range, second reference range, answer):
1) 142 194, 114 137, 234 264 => -0.16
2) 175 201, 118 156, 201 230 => 0.11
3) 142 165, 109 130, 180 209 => 0.02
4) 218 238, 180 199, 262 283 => -0.23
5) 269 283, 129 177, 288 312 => 0.37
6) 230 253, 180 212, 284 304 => 0.40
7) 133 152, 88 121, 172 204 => -0.03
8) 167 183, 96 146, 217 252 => -0.03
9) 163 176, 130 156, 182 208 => 0.08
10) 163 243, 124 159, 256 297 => -0.22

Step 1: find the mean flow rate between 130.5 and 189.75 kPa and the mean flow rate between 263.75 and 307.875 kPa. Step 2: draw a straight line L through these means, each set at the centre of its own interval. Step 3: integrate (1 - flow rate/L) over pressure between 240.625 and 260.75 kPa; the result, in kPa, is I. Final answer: 7.6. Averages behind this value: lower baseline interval 20.6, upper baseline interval 13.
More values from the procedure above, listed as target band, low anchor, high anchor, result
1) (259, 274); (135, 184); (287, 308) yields 7.7 kPa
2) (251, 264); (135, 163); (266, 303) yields 6.9 kPa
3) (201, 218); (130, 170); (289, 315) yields -4.9 kPa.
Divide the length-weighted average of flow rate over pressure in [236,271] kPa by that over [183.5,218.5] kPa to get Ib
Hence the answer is 0.4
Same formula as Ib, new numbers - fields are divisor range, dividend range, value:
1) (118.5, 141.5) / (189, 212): 1.07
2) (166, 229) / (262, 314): 0.59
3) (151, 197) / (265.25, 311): 0.65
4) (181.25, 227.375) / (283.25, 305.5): 0.68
